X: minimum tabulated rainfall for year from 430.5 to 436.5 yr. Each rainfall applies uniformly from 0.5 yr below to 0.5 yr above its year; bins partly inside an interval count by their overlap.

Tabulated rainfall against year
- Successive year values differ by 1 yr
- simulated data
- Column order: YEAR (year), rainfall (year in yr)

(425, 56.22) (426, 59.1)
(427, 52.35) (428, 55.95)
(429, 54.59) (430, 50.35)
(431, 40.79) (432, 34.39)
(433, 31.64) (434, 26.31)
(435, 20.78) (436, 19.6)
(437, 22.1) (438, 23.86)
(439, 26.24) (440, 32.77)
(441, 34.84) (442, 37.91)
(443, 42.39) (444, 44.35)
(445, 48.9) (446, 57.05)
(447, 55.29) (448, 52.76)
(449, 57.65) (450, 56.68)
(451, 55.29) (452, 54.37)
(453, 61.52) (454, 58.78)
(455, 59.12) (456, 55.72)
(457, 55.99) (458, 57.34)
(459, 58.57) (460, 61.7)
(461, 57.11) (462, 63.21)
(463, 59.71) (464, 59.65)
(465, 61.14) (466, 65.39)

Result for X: 19.6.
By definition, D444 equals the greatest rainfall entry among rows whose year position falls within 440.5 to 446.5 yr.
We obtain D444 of 57.05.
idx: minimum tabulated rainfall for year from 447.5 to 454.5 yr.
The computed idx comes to 52.76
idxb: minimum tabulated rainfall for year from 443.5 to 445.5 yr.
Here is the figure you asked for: 44.35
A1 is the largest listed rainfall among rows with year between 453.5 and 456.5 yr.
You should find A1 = 59.12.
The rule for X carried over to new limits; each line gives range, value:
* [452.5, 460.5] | 55.72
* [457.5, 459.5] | 57.34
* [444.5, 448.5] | 48.9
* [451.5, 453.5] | 54.37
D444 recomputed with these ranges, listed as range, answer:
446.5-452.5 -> 57.65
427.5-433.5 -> 55.95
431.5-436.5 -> 34.39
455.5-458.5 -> 57.34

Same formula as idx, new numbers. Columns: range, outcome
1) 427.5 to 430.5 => 50.35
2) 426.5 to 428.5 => 52.35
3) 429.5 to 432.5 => 34.39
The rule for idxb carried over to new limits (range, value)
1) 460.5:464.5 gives 57.11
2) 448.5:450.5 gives 56.68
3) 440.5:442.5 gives 34.84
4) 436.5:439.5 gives 22.1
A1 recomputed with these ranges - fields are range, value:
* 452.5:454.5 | 61.52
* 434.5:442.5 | 37.91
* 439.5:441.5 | 34.84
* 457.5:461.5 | 61.7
